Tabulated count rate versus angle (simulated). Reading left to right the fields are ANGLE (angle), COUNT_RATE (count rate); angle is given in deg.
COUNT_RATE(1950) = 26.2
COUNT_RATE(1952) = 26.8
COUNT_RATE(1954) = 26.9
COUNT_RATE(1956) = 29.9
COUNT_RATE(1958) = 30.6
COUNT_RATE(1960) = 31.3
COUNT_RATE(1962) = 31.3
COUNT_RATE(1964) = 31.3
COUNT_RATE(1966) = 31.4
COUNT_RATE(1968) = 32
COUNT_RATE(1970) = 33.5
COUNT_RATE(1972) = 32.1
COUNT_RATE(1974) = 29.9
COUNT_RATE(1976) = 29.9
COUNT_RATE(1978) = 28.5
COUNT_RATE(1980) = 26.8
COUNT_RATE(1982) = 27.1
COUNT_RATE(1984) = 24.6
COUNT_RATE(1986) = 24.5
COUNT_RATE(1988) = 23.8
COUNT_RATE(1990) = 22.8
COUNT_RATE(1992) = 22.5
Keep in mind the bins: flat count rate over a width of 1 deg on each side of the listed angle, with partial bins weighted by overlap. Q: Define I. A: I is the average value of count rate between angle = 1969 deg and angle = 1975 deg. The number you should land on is 31.8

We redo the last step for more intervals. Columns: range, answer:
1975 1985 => 27.4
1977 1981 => 27.6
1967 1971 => 32.8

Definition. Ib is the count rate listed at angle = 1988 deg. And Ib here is 23.8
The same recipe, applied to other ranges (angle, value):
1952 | 26.8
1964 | 31.3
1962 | 31.3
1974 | 29.9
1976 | 29.9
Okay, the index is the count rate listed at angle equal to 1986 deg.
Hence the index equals 24.5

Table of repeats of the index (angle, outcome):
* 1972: 32.1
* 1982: 27.1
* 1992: 22.5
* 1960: 31.3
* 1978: 28.5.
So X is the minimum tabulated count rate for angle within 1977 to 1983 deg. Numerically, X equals 26.8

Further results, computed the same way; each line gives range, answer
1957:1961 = 30.6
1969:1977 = 29.9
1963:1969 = 31.3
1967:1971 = 32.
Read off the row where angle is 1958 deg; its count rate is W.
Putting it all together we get 30.6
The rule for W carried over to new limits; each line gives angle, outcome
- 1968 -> 32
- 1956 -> 29.9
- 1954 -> 26.9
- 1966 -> 31.4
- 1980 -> 26.8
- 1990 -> 22.8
